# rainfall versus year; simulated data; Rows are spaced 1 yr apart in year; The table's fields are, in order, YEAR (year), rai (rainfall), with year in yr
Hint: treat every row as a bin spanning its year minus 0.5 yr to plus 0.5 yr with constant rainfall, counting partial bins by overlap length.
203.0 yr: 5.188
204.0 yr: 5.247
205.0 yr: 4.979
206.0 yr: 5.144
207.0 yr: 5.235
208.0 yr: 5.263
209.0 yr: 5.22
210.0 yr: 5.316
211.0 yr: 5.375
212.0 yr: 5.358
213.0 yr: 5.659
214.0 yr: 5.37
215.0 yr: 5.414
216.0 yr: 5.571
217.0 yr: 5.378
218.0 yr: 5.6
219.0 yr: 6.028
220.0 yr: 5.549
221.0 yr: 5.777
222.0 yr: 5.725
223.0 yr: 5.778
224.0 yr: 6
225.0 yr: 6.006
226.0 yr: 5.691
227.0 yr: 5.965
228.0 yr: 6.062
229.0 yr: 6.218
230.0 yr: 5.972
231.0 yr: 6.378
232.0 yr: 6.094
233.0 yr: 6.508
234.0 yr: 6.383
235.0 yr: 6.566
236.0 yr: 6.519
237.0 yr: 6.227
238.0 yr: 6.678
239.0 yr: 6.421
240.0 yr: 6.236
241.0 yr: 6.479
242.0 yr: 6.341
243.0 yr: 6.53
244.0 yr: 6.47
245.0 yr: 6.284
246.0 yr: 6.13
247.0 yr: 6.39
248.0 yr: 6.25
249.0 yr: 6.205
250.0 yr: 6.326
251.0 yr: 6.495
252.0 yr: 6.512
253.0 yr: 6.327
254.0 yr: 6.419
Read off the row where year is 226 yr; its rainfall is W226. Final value 5.691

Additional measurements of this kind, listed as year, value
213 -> 5.659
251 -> 6.495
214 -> 5.37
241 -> 6.479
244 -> 6.47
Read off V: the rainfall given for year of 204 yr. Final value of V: 5.247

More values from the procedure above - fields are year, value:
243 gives 6.53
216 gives 5.571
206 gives 5.144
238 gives 6.678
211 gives 5.375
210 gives 5.316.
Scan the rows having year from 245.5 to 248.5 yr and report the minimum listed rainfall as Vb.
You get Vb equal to 6.13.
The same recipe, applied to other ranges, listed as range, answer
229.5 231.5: 5.972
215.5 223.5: 5.378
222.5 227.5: 5.691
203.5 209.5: 4.979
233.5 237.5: 6.227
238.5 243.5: 6.236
